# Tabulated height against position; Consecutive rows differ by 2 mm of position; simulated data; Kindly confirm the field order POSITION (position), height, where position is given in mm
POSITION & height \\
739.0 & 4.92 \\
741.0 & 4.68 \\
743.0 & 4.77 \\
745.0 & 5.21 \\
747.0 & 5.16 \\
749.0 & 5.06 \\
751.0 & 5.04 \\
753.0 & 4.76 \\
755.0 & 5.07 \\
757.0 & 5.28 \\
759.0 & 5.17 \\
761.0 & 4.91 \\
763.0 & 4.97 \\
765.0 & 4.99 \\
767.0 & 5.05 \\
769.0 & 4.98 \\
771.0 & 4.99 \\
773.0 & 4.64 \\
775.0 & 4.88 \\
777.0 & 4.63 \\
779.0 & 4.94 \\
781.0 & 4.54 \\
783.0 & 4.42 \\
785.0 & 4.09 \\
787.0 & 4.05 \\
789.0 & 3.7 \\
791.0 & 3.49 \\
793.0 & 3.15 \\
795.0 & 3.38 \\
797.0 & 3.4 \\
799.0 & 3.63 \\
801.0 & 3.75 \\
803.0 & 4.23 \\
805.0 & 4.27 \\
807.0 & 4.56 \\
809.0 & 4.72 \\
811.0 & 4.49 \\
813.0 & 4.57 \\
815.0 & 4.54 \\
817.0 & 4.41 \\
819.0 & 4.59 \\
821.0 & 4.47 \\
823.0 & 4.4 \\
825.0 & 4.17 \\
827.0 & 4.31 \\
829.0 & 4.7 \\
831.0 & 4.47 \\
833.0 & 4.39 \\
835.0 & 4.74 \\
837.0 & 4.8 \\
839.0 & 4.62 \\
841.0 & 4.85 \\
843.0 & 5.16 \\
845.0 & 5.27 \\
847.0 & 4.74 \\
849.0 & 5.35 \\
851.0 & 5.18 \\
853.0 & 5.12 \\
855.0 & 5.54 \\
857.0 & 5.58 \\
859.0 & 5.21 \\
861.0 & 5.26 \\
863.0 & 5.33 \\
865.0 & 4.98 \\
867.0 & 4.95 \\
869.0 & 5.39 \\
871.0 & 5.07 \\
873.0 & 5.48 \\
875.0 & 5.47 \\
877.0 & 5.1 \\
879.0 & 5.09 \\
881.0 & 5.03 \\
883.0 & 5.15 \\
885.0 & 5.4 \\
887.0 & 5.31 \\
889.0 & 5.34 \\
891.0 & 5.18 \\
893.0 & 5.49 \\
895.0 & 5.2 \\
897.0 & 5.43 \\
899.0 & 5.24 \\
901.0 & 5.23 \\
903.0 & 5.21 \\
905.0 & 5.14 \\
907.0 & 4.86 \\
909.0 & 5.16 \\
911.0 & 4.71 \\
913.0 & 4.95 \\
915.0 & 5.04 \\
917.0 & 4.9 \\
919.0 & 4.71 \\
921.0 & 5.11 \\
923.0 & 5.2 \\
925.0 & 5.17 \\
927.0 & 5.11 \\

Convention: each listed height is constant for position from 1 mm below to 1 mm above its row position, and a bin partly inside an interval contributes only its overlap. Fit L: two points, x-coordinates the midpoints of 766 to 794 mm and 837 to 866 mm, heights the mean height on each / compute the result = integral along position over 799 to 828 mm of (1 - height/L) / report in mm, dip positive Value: 2.3 mm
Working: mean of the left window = 4.4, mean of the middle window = 4.37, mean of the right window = 5.14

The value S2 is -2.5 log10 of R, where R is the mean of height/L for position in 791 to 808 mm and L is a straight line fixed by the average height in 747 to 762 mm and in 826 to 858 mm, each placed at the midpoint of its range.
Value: 0.30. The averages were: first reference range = 5.05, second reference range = 4.93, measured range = 3.78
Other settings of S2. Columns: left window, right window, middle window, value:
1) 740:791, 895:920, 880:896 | -0.052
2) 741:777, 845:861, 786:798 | 0.394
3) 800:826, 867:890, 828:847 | -0.014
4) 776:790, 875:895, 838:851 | -0.028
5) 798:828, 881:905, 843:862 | -0.096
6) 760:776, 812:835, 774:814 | 0.139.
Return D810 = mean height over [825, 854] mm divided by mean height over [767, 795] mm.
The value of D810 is 1.1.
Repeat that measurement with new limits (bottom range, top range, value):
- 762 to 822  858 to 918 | 1.19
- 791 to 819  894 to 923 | 1.24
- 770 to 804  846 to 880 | 1.27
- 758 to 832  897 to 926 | 1.15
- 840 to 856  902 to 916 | 0.97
